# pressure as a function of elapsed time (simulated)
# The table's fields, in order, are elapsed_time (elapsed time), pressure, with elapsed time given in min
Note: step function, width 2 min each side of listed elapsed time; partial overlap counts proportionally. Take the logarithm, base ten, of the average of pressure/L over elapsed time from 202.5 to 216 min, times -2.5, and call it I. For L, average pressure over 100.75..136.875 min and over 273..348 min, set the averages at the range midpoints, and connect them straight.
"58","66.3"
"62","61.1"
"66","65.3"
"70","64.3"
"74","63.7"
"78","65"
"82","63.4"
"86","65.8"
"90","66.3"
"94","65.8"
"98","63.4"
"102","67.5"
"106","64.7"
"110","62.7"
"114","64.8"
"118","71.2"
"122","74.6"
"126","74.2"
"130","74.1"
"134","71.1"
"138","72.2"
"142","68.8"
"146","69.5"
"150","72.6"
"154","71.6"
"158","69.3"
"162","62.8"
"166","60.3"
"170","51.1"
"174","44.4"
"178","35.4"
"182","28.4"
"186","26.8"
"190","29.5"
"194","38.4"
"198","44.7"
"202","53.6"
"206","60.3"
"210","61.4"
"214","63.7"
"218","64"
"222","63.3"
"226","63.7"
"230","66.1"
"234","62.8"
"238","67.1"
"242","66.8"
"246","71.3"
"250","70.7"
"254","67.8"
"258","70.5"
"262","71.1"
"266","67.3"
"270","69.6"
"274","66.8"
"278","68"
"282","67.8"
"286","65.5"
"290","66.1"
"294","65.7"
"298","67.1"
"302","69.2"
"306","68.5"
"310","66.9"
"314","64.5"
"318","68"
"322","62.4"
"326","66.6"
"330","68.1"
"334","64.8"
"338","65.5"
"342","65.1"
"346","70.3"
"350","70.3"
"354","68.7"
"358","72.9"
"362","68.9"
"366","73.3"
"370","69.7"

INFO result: 0.123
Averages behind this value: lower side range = 69.5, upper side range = 66.7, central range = 60.9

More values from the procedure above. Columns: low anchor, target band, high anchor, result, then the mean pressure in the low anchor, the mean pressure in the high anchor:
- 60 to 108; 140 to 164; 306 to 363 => -0.059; 64.7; 67.4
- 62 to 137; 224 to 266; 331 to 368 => 0.005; 67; 68.8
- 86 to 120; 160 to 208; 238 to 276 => 0.448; 65.8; 69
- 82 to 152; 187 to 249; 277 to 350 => 0.164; 68.6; 66.8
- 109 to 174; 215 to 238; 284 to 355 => 0.049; 67.5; 66.8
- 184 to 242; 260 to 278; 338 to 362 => -0.131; 55.1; 69.1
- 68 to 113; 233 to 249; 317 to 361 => -0.017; 64.8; 67.5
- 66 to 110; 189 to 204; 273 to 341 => 0.477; 64.9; 66.5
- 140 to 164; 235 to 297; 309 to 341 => -0.018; 69.1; 65.8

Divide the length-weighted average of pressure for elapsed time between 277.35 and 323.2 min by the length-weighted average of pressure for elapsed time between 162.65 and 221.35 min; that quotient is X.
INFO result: 1.39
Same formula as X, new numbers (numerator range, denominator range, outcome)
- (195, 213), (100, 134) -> 0.79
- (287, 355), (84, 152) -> 0.97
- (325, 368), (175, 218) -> 1.52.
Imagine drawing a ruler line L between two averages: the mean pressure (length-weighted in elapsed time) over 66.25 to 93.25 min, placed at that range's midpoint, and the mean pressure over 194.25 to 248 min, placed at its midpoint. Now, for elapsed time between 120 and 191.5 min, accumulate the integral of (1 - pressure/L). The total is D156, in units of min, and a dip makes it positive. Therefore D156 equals 4.8 min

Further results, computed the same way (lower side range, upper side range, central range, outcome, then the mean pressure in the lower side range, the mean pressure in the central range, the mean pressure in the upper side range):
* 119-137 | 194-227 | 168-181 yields 4.47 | 73.3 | 42.5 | 57.9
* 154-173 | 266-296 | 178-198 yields 9.54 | 61.1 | 32.6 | 67.1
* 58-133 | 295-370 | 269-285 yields -0.05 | 66.6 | 67.8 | 67.9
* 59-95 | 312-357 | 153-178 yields 3.00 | 64.5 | 57.5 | 66.9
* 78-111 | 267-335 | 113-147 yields -3.16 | 65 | 71.4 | 66.8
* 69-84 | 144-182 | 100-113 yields -0.62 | 64.1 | 65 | 58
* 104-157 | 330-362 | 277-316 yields 1.02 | 70.1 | 66.9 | 68.3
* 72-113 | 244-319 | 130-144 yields -1.20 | 64.8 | 71.2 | 68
